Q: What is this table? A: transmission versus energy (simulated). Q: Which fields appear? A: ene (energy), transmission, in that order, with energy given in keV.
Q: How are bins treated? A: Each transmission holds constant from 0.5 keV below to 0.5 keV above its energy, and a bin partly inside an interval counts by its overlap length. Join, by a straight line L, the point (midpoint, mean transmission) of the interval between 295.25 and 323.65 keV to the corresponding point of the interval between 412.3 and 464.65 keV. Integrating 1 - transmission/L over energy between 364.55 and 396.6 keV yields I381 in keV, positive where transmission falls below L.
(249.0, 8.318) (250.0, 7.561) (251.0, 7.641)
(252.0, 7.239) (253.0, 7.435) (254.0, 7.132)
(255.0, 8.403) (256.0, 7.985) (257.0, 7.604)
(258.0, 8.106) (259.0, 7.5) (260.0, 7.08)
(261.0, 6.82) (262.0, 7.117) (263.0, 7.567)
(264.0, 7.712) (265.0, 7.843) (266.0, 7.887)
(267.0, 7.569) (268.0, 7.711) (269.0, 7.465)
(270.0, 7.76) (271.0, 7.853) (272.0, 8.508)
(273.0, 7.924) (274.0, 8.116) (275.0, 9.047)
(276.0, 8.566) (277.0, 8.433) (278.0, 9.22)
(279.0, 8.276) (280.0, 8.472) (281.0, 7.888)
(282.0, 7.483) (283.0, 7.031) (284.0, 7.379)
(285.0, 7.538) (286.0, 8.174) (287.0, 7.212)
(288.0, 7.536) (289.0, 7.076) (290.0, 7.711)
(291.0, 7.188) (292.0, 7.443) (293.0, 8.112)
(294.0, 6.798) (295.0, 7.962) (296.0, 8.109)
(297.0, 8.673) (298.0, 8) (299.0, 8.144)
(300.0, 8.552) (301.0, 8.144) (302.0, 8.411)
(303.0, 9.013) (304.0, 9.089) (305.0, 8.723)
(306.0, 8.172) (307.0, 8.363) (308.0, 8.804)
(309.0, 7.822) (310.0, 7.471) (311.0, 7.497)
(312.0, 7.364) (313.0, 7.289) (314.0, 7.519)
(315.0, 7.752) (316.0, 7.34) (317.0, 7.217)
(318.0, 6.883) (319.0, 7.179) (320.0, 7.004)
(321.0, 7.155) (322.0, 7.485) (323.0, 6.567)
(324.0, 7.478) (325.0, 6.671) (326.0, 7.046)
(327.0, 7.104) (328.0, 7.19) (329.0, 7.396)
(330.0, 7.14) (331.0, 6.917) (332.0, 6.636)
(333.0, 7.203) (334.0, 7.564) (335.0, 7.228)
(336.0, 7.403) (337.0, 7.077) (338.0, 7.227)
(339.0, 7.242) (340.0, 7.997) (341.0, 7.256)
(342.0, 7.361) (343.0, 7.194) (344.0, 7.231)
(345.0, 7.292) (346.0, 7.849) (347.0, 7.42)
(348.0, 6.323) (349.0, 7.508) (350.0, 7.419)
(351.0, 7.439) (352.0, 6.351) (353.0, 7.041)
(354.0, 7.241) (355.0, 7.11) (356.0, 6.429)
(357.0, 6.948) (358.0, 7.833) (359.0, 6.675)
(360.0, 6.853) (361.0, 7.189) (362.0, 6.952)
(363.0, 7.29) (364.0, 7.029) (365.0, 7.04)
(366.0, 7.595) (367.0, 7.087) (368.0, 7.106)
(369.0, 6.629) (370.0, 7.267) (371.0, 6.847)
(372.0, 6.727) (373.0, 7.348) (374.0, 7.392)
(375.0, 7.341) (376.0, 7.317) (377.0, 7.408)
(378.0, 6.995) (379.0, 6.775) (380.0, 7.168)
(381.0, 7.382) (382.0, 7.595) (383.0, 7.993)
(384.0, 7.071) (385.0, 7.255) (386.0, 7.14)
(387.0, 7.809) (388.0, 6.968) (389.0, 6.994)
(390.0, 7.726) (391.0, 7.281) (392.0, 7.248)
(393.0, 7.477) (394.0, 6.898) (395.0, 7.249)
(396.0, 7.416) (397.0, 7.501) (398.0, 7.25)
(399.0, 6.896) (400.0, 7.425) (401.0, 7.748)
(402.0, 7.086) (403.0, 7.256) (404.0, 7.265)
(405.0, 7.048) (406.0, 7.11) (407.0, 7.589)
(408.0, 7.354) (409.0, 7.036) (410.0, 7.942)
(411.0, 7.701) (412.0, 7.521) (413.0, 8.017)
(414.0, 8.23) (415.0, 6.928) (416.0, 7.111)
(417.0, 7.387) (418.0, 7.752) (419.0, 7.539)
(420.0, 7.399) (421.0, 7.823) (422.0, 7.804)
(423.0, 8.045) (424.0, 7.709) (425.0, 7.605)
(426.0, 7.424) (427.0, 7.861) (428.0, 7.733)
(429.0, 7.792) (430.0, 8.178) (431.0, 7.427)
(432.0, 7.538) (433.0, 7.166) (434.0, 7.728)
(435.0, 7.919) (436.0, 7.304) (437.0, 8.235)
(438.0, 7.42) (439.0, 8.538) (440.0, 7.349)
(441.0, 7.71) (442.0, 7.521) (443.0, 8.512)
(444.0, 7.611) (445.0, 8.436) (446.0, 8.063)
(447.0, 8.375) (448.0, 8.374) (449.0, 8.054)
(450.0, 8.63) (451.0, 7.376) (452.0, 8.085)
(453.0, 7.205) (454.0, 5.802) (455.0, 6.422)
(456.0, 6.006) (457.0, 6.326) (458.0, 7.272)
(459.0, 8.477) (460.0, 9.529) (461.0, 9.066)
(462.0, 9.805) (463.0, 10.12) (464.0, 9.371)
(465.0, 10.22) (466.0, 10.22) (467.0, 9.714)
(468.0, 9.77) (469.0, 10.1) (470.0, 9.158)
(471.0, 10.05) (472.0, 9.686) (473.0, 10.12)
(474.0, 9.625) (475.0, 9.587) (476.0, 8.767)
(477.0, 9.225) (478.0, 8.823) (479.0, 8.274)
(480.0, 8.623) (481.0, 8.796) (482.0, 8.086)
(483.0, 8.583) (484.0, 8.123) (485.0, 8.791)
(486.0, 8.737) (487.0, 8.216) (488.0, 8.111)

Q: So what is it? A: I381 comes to 2.5 keV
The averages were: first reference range 7.85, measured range 7.24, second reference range 7.83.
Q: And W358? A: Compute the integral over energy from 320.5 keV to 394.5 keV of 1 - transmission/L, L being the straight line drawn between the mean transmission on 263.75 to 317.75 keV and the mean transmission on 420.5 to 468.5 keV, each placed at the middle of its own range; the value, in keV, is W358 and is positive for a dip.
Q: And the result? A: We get 7.4 keV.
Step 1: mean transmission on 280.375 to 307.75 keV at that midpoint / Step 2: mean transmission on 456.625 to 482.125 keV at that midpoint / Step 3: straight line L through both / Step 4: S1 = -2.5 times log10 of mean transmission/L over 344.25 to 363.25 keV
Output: 0.177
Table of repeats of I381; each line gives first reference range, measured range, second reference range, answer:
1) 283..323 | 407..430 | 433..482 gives 1.82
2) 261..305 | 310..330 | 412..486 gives 1.96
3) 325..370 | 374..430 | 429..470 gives 1.98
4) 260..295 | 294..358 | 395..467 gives 2.42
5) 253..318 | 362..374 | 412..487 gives 1.43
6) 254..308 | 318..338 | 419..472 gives 2.18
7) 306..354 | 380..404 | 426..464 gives 0.90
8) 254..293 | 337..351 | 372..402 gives 0.30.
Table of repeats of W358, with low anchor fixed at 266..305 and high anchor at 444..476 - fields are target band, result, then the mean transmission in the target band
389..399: 1.3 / 7.3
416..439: 2.3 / 7.68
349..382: 4.7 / 7.11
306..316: 0.4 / 7.76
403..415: 1.4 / 7.49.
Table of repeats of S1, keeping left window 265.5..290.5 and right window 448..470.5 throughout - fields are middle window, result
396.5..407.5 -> 0.14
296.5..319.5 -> 0.00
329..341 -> 0.12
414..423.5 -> 0.11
